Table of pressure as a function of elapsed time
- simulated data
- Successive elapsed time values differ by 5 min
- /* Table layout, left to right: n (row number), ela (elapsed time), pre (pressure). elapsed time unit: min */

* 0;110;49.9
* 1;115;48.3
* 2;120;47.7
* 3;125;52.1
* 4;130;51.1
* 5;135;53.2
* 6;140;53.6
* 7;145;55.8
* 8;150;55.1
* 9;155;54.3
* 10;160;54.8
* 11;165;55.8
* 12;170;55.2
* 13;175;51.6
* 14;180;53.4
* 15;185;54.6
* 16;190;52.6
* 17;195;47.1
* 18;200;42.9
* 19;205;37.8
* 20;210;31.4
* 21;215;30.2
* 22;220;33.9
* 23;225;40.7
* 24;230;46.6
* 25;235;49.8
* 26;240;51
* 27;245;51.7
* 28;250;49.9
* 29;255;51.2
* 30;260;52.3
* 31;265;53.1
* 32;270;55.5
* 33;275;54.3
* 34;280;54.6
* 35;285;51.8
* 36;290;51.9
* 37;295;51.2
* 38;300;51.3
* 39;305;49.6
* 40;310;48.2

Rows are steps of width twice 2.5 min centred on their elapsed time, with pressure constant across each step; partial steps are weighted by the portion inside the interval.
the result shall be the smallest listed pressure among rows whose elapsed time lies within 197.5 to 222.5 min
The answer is 30.2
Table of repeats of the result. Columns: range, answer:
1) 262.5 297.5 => 51.2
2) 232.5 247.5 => 49.8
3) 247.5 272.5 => 49.9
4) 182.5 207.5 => 37.8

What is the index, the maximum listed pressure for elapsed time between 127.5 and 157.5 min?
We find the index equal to 55.8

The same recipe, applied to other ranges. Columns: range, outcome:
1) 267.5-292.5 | 55.5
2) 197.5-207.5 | 42.9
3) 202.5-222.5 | 37.8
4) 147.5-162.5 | 55.1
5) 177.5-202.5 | 54.6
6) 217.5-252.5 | 51.7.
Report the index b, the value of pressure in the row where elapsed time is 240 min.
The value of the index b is 51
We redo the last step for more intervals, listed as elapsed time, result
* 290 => 51.9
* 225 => 40.7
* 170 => 55.2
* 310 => 48.2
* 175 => 51.6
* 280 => 54.6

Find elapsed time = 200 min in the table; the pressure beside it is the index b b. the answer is 42.9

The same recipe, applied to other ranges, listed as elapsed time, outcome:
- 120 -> 47.7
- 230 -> 46.6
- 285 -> 51.8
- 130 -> 51.1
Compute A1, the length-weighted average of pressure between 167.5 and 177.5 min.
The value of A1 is 53.4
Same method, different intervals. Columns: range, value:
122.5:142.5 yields 52.5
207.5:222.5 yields 31.8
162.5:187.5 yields 54.1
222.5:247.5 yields 48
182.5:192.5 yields 53.6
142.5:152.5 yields 55.5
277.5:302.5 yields 52.2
